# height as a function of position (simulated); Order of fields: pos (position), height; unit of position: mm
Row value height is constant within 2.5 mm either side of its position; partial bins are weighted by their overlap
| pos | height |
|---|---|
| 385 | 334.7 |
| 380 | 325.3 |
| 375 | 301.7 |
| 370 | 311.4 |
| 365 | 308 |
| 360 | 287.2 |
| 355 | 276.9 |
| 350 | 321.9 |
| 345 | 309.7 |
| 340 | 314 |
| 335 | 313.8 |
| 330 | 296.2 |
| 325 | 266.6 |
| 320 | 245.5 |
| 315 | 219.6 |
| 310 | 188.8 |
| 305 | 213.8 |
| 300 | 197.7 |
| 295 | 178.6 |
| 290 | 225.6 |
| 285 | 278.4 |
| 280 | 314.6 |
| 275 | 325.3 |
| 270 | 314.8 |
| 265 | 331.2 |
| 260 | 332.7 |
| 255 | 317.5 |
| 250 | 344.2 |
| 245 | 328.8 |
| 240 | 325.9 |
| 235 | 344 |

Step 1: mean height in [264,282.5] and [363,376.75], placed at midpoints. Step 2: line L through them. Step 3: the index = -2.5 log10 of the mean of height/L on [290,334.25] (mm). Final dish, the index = 0.345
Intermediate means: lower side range 321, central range 229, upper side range 307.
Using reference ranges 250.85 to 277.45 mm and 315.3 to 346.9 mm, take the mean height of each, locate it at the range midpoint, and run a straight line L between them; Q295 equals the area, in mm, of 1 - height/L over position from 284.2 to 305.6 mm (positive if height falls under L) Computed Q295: 6.5 mm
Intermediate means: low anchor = 326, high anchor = 286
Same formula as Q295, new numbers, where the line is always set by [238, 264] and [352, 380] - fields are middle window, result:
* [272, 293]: 2.5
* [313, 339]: 3.2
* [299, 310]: 3.9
